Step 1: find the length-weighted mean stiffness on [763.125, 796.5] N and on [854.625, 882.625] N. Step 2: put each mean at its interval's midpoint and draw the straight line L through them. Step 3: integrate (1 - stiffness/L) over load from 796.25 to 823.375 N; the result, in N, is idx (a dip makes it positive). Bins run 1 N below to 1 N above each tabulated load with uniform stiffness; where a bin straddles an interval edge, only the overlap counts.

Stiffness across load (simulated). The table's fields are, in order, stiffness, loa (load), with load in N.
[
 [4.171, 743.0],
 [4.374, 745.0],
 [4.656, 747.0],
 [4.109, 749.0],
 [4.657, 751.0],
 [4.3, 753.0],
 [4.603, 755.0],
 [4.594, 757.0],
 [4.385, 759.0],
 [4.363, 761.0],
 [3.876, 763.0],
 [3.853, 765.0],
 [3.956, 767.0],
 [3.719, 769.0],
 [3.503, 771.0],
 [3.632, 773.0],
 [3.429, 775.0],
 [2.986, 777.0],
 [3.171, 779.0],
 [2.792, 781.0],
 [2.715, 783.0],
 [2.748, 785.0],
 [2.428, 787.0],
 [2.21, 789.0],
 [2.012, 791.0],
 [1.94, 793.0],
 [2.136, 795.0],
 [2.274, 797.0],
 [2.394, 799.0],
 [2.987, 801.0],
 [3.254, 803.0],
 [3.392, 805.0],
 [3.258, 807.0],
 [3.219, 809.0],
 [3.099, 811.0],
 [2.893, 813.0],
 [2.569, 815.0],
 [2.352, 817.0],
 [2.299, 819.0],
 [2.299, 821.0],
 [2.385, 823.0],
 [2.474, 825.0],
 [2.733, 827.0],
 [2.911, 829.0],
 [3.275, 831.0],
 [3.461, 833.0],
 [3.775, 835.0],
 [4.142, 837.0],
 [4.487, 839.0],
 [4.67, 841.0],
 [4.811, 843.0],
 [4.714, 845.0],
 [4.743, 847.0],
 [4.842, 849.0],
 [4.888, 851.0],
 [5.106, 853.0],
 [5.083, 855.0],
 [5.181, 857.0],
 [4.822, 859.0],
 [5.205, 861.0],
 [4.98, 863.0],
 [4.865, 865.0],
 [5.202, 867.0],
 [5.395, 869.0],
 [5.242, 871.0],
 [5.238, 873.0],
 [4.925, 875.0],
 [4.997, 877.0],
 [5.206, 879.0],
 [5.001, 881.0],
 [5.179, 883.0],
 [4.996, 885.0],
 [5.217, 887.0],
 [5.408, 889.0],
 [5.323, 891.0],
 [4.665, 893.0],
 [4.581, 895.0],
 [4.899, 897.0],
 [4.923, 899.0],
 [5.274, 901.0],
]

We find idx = 6.6 N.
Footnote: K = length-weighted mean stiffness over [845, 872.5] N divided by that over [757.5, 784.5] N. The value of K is 1.4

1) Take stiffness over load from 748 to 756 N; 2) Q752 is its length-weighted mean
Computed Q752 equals 4.42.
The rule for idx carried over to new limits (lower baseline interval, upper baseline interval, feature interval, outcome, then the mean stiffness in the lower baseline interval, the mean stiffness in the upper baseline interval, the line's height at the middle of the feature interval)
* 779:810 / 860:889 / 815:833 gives 4.8 N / 2.67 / 5.13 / 3.57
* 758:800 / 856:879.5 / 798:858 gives 9.2 N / 3.07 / 5.1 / 4.19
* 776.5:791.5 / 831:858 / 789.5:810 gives 3.2 N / 2.64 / 4.56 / 3.14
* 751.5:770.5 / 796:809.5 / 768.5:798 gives 6.6 N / 4.18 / 2.96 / 3.53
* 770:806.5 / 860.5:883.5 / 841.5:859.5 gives -1.6 N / 2.78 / 5.12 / 4.52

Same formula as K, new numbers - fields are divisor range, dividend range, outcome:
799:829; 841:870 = 1.78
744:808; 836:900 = 1.46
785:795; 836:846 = 2.07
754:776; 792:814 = 0.70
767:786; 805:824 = 0.85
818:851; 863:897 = 1.39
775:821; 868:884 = 1.91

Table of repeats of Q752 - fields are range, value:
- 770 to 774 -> 3.57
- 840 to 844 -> 4.74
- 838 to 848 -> 4.69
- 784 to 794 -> 2.27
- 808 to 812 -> 3.16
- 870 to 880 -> 5.12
